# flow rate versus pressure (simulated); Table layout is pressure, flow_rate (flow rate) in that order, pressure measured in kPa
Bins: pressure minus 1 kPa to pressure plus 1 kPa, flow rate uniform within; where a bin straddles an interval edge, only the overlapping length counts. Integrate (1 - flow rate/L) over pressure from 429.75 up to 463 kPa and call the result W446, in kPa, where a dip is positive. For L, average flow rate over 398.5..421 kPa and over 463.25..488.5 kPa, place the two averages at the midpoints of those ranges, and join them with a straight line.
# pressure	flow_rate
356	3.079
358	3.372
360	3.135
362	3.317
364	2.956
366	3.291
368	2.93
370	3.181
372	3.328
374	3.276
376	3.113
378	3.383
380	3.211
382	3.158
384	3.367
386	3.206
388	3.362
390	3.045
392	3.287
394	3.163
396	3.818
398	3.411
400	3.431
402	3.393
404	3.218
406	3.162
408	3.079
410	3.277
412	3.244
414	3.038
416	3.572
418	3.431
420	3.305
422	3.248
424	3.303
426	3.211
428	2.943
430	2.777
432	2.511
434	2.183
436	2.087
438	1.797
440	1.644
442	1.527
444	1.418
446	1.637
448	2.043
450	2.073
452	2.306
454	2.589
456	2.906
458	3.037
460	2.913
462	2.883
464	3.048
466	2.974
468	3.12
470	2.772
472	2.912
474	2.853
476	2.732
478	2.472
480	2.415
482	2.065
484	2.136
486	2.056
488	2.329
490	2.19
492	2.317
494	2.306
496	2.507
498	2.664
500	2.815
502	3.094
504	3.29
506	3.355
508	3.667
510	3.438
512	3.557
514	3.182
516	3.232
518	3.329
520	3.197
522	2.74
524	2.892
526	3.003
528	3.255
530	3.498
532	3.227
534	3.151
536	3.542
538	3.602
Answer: 7.5 kPa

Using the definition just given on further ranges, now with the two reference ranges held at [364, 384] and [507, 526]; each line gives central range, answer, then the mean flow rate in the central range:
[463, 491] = 5.6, 2.58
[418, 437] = 2.0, 2.87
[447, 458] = 2.7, 2.44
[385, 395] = 0.0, 3.21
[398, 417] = -0.4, 3.28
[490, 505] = 2.6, 2.68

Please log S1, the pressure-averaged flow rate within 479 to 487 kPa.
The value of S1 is 2.17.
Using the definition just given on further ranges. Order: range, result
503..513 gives 3.46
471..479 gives 2.74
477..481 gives 2.44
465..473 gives 2.94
